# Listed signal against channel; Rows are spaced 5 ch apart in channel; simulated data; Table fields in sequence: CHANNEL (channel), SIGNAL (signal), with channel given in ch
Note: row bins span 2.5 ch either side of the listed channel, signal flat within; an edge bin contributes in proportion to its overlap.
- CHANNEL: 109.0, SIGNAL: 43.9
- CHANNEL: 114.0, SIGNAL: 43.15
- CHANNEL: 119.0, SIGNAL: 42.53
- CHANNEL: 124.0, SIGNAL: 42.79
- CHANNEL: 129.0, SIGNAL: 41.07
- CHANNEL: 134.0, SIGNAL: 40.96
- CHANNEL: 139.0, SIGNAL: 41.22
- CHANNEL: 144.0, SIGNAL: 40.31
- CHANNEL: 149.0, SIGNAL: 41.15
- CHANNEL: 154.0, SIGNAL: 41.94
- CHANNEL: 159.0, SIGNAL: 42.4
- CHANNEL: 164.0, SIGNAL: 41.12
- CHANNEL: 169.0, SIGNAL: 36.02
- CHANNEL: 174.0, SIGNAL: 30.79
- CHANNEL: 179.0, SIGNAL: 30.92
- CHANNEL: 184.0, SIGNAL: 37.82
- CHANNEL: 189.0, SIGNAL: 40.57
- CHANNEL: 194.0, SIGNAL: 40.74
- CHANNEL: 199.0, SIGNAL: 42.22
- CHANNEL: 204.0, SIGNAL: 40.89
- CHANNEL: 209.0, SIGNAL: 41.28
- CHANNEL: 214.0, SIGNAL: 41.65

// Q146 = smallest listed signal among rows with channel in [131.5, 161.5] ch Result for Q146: 40.31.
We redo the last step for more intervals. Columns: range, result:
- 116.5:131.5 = 41.07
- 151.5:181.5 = 30.79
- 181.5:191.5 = 37.82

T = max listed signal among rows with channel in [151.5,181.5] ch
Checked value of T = 42.4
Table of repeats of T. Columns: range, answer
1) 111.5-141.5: 43.15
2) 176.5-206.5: 42.22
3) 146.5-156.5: 41.94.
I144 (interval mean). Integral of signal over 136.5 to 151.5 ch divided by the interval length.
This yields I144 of 40.9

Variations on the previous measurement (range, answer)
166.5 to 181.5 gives 32.6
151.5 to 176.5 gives 38.5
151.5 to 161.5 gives 42.2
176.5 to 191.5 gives 36.4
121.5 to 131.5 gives 41.9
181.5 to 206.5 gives 40.4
